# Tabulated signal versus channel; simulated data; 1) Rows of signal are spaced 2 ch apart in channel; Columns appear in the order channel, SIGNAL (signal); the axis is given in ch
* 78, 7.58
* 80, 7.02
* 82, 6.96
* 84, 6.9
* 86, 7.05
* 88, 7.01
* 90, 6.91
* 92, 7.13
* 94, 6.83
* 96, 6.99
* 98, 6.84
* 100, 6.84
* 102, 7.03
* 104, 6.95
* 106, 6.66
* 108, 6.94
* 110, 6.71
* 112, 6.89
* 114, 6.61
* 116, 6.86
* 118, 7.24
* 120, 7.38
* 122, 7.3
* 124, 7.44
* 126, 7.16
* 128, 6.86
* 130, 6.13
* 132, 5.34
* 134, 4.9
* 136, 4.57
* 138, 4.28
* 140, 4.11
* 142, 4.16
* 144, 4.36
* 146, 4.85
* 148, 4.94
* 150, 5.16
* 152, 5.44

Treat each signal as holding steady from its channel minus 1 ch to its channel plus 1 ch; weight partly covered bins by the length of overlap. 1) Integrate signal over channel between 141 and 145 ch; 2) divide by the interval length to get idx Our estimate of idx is 4.26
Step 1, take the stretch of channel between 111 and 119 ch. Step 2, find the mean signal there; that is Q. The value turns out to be 6.9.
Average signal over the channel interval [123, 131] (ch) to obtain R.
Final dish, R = 6.9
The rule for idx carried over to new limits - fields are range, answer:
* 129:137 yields 5.23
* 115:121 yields 7.16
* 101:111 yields 6.86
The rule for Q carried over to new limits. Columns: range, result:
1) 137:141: 4.2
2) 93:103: 6.91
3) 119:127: 7.32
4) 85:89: 7.03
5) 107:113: 6.85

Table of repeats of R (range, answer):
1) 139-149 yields 4.48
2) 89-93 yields 7.02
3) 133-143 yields 4.4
